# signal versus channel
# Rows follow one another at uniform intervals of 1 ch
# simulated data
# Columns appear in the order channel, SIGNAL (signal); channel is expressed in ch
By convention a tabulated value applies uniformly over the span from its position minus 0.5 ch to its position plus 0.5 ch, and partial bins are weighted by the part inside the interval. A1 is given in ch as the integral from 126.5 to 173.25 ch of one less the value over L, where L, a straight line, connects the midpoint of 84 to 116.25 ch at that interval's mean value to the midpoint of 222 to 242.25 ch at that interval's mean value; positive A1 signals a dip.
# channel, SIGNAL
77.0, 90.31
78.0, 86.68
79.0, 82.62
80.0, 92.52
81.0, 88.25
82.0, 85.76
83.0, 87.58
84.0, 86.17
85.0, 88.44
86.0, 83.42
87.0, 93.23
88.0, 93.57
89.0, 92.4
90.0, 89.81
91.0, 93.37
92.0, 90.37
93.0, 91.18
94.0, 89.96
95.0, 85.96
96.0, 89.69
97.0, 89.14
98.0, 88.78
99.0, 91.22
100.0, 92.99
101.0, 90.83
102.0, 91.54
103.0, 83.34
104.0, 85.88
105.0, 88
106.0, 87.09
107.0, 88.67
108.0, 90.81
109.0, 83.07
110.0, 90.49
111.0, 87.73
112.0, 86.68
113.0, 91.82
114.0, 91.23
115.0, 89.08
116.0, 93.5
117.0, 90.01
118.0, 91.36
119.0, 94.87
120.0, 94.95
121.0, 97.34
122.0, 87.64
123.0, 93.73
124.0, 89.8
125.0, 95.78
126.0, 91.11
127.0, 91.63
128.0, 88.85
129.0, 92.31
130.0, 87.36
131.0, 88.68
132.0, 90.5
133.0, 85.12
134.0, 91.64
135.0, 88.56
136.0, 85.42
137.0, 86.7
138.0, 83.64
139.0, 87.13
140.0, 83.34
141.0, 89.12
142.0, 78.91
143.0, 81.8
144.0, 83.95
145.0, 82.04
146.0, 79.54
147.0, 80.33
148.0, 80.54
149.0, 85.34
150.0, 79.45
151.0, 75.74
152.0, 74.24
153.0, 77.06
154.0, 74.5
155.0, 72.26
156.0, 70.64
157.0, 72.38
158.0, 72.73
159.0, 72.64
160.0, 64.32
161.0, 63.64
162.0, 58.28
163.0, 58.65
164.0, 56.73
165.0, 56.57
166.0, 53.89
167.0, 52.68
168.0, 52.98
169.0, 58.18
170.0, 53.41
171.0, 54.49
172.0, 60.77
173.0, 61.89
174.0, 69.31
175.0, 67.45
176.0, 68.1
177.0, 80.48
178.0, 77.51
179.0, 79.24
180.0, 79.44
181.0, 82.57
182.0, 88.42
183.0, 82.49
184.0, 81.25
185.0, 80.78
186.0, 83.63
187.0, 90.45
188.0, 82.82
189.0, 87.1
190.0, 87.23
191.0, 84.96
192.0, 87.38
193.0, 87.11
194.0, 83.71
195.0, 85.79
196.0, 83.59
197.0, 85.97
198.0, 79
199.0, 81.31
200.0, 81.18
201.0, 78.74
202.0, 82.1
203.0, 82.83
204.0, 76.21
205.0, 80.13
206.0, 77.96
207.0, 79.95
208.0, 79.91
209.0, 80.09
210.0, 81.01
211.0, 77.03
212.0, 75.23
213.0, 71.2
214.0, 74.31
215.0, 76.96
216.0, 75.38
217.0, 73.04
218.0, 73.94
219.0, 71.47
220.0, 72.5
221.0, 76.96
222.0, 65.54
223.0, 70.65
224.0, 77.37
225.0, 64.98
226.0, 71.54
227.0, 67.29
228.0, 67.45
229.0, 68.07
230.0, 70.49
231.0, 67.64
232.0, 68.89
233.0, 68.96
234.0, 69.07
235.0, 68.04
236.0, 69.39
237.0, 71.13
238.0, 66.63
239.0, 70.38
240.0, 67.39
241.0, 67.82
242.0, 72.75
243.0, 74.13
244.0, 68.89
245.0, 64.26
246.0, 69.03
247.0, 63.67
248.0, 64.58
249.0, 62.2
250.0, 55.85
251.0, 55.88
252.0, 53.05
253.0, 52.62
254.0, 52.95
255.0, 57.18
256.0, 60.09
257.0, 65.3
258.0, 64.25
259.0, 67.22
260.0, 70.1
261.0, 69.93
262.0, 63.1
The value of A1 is 4.0 ch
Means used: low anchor 89.4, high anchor 69.2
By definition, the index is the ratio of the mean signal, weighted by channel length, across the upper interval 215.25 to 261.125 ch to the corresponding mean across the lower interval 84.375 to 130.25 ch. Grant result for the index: 0.7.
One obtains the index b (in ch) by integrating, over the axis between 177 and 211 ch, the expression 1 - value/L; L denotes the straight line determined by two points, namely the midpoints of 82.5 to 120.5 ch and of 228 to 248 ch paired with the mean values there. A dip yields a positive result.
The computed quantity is -3.1 ch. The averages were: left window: 89.7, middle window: 82.4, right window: 68.6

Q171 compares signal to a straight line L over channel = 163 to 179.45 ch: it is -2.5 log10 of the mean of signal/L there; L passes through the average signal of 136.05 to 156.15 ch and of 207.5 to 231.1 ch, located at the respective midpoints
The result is 0.24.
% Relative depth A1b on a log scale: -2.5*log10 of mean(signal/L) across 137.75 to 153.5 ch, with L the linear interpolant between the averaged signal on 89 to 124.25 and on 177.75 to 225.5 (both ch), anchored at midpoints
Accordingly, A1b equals 0.058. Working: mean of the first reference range 90.1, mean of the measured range 81.3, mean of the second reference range 79.6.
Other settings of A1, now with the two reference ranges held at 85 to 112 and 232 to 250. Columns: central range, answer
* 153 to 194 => 3.1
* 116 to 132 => -1.2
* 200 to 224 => -1.4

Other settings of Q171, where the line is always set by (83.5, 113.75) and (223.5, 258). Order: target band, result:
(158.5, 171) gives 0.32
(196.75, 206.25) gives -0.12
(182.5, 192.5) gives -0.14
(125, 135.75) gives -0.07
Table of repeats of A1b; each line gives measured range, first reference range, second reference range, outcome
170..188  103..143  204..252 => 0.05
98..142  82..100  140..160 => -0.07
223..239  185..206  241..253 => 0.01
